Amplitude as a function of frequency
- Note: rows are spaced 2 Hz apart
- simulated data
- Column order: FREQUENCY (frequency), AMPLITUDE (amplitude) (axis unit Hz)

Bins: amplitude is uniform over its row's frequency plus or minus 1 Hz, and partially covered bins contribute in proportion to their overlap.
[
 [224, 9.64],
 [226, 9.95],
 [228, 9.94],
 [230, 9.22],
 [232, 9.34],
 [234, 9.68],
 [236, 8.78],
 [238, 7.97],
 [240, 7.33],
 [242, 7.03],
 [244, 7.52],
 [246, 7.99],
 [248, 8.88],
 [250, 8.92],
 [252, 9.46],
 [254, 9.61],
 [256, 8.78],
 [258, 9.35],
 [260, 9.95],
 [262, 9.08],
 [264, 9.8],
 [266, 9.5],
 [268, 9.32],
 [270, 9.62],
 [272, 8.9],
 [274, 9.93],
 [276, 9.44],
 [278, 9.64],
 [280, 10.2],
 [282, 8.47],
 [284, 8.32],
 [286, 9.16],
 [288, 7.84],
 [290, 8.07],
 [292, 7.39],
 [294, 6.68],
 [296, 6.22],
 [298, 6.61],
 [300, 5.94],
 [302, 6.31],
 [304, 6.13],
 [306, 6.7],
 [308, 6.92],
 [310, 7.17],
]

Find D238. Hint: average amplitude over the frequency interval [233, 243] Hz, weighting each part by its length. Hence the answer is 8.16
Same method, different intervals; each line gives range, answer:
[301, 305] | 6.22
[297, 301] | 6.28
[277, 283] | 9.44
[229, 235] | 9.41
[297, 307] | 6.34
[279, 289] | 8.8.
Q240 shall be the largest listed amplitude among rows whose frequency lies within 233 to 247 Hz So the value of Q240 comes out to 9.68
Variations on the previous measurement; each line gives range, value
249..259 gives 9.61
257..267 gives 9.95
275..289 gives 10.2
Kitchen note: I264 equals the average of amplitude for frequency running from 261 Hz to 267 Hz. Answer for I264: 9.46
